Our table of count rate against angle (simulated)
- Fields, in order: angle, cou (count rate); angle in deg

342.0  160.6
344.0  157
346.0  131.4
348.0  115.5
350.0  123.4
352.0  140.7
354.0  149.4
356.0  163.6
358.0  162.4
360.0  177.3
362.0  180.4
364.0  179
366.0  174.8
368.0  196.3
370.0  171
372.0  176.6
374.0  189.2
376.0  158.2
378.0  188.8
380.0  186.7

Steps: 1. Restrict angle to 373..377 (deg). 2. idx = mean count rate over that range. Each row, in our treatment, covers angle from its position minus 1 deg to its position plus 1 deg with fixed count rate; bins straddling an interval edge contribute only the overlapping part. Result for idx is 174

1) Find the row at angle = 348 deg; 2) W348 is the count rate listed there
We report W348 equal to 115.5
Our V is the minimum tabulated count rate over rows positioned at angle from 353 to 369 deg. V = 149.4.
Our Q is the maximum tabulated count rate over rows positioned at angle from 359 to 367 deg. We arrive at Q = 180.4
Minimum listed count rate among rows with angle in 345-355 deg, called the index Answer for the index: 115.5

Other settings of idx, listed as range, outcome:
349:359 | 148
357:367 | 175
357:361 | 170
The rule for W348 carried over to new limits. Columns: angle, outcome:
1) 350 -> 123.4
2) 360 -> 177.3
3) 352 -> 140.7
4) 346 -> 131.4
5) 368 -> 196.3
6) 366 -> 174.8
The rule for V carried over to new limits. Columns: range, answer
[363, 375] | 171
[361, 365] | 179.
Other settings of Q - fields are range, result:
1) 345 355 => 149.4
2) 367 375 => 196.3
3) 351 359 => 163.6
